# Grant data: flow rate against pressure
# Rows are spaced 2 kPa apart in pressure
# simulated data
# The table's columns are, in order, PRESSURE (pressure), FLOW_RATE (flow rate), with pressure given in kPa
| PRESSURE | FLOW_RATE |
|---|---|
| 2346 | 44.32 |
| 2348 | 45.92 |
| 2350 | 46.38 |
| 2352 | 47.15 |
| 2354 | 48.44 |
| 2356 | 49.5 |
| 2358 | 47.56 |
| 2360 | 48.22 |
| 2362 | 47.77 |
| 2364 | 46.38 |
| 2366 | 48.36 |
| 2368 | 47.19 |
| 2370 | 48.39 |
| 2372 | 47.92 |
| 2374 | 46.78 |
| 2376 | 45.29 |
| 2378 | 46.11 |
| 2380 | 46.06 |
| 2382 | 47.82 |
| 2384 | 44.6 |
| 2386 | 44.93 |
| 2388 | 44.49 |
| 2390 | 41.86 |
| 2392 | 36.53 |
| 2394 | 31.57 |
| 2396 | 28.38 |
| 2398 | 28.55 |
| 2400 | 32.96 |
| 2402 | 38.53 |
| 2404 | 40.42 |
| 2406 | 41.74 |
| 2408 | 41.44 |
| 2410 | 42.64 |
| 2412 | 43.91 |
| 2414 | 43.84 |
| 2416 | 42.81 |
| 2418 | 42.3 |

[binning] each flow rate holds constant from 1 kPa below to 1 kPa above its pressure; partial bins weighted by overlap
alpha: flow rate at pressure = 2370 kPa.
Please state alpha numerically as 48.39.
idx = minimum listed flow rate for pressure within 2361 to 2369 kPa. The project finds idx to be 46.38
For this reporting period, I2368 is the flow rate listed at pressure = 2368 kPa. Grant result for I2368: 47.19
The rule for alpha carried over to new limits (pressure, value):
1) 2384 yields 44.6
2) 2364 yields 46.38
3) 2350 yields 46.38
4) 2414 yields 43.84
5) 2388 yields 44.49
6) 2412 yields 43.91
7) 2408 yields 41.44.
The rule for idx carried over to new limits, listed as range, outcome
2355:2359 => 47.56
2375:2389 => 44.49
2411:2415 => 43.84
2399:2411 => 32.96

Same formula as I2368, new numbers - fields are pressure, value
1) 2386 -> 44.93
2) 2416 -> 42.81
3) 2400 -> 32.96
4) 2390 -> 41.86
